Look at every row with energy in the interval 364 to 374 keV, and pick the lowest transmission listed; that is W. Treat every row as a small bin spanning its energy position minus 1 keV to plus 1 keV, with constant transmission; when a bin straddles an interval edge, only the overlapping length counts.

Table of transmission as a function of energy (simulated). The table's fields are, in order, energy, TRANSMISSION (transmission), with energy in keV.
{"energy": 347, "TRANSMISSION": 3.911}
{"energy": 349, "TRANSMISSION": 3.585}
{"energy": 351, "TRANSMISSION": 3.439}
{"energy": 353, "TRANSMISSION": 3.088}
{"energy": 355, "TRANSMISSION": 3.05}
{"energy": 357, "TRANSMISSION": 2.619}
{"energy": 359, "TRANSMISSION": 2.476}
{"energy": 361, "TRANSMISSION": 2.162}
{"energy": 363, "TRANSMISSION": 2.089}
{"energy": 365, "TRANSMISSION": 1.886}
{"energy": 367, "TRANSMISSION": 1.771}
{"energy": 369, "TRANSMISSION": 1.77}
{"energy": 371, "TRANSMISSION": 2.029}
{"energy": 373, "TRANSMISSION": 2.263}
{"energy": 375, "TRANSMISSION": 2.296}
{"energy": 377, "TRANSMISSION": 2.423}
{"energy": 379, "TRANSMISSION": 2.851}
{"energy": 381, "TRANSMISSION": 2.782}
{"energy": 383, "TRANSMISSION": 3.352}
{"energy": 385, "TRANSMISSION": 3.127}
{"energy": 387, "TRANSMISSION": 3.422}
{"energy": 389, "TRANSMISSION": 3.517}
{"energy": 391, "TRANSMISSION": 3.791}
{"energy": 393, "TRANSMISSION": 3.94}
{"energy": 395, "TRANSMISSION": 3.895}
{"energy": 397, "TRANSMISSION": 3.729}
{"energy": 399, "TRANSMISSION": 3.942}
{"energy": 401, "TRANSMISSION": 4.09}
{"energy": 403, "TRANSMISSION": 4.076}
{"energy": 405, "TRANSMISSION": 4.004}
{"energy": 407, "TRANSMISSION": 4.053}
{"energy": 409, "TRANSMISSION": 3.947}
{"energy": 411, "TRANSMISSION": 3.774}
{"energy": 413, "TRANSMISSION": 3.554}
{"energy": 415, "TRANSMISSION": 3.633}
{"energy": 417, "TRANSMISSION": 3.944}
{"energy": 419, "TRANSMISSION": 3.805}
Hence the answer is 1.77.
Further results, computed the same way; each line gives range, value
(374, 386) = 2.296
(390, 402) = 3.729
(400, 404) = 4.076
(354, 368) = 1.771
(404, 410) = 3.947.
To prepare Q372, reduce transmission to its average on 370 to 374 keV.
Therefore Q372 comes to 2.15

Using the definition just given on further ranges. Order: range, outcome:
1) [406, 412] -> 3.92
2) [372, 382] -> 2.52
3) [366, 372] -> 1.86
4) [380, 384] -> 3.07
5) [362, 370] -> 1.88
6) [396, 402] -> 3.92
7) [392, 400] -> 3.88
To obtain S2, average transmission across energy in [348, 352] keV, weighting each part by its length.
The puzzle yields 3.51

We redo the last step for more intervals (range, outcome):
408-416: 3.73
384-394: 3.56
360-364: 2.13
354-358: 2.83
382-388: 3.3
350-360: 2.93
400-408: 4.06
